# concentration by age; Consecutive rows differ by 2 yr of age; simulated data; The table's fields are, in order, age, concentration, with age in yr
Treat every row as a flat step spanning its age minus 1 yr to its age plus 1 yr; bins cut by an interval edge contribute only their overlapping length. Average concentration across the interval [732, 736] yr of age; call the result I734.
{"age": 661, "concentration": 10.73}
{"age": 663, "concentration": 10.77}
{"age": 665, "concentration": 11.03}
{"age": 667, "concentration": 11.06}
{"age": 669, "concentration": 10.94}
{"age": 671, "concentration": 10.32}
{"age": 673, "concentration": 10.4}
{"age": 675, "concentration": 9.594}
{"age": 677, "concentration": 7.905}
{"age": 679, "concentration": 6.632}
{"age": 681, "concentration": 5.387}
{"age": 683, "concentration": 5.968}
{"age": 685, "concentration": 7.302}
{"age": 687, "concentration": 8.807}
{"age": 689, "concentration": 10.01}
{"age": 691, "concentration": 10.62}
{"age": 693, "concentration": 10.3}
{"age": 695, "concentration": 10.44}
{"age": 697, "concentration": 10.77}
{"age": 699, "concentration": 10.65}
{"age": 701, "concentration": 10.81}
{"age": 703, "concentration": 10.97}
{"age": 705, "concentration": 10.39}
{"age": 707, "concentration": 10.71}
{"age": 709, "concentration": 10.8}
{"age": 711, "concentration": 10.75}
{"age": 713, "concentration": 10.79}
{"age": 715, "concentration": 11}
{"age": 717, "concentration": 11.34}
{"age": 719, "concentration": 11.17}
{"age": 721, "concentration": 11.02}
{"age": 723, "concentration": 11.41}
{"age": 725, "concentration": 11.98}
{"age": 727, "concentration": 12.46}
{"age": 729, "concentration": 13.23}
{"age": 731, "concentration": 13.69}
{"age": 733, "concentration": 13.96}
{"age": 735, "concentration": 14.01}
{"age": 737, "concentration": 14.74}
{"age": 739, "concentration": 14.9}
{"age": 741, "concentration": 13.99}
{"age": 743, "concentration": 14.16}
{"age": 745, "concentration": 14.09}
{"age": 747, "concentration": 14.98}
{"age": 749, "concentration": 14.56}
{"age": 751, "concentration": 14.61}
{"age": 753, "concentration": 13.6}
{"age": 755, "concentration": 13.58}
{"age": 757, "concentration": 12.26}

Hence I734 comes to 14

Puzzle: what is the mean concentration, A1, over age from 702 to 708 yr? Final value 10.7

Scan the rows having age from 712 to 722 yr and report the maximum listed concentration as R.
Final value 11.34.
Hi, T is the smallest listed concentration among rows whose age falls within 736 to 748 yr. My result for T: 13.99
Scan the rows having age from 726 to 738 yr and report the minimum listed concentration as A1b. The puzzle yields 12.46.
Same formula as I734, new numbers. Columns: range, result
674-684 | 7.1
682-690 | 8.02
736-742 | 14.5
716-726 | 11.4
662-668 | 11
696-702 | 10.7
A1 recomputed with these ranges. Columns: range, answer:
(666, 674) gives 10.7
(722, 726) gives 11.7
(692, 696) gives 10.4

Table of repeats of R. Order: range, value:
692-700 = 10.77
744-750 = 14.98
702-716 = 11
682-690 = 10.01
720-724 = 11.41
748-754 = 14.61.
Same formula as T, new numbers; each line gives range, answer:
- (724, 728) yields 11.98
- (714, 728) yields 11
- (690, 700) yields 10.3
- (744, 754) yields 13.6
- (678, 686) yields 5.387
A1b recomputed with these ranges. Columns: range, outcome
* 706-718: 10.71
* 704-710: 10.39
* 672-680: 6.632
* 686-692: 8.807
